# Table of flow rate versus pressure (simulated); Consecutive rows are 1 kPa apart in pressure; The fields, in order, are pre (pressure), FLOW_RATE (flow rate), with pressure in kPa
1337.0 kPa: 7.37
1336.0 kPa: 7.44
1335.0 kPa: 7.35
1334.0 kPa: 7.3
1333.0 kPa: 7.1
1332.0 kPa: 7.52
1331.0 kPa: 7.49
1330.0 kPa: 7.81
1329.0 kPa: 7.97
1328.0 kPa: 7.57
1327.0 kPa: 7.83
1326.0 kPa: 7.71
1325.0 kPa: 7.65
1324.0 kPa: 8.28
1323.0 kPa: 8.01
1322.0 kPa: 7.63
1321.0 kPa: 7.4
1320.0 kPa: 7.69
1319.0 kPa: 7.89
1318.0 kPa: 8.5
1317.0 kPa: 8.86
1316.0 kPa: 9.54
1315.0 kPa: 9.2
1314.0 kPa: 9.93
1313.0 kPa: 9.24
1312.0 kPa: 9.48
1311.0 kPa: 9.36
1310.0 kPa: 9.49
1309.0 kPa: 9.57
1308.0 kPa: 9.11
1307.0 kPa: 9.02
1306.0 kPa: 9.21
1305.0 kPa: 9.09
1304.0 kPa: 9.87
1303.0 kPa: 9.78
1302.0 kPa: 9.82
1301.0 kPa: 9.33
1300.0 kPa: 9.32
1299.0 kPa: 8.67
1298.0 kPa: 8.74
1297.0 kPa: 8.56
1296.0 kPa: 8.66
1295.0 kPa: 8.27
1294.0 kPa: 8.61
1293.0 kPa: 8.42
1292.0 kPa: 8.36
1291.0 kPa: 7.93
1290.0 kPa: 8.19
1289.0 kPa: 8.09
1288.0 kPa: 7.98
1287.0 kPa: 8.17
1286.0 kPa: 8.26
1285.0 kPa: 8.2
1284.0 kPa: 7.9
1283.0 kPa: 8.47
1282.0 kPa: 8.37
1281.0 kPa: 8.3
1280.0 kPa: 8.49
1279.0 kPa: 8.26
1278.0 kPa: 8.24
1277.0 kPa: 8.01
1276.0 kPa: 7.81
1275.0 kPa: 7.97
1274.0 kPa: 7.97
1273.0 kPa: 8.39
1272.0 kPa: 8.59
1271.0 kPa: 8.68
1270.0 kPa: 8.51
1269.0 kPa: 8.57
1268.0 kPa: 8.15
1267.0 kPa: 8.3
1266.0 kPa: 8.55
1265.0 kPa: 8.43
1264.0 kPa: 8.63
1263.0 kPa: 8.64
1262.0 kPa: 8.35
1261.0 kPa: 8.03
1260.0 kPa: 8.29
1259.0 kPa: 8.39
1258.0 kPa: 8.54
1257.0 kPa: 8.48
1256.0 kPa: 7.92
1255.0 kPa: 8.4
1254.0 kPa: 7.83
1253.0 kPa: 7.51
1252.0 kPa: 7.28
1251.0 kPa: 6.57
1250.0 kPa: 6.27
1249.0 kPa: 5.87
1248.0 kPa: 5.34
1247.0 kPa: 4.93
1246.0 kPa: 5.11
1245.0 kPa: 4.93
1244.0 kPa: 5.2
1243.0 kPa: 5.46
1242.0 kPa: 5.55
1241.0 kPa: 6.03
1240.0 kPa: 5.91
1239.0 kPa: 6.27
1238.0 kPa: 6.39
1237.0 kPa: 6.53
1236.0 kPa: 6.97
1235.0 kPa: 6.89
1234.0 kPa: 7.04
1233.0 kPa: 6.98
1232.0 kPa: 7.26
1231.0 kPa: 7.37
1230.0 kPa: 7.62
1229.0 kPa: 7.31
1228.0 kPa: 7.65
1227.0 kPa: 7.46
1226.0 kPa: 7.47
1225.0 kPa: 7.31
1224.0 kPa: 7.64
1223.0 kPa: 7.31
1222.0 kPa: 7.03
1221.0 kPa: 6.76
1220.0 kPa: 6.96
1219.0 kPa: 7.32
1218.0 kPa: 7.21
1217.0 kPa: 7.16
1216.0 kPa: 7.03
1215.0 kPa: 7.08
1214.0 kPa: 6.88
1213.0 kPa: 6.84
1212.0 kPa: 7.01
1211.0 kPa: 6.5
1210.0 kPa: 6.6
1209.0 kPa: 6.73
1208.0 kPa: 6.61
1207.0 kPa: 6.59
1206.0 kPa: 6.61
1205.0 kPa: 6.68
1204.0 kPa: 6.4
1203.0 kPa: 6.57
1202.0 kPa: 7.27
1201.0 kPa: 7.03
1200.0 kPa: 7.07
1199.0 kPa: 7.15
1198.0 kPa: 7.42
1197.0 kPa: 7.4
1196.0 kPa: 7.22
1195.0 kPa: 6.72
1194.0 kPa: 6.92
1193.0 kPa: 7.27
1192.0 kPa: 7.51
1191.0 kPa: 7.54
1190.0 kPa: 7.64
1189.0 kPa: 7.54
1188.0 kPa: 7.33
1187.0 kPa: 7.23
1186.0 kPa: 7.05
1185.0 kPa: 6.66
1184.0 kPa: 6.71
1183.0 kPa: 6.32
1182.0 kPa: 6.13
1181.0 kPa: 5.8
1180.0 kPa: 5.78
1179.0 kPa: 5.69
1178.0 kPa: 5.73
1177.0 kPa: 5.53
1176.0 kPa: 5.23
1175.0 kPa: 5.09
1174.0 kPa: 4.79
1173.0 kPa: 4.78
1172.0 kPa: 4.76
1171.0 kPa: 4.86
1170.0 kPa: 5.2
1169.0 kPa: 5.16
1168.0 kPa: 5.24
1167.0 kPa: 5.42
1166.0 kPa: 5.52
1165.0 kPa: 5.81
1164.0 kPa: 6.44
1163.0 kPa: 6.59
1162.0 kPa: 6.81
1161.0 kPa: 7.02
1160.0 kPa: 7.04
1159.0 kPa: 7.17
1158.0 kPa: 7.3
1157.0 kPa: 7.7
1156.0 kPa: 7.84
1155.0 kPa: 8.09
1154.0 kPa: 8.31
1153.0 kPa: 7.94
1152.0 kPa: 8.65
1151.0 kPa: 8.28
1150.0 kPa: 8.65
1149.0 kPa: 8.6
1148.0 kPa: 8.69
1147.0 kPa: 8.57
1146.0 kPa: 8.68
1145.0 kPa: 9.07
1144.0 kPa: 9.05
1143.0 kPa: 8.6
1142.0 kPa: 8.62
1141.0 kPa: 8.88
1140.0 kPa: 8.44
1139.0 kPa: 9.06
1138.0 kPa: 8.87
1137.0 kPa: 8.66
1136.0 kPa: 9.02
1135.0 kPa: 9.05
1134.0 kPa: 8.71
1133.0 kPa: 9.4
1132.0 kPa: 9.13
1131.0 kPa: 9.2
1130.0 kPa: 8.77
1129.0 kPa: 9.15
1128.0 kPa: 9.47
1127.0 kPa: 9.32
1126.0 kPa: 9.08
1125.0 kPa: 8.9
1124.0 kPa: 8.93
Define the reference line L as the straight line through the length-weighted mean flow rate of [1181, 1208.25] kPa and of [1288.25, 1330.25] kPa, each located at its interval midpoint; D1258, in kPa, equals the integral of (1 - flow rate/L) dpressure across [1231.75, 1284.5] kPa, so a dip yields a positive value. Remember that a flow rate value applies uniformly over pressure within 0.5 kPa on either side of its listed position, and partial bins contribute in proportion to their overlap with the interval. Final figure 3.3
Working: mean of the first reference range 6.97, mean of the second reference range 8.66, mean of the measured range 7.43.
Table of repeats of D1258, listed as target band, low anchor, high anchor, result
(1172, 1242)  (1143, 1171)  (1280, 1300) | 8.82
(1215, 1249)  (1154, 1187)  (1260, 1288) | 3.48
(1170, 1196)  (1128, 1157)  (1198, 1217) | 4.31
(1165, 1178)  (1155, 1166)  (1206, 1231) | 3.35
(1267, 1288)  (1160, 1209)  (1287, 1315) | 0.43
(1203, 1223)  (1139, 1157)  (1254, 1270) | 3.76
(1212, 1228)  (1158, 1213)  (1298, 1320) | 0.08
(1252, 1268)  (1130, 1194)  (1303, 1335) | -0.47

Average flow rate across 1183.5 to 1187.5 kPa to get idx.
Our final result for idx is 6.91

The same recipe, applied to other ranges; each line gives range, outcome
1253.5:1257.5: 8.16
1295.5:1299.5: 8.66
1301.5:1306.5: 9.55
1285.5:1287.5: 8.21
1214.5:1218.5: 7.12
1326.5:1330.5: 7.79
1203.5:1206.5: 6.56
